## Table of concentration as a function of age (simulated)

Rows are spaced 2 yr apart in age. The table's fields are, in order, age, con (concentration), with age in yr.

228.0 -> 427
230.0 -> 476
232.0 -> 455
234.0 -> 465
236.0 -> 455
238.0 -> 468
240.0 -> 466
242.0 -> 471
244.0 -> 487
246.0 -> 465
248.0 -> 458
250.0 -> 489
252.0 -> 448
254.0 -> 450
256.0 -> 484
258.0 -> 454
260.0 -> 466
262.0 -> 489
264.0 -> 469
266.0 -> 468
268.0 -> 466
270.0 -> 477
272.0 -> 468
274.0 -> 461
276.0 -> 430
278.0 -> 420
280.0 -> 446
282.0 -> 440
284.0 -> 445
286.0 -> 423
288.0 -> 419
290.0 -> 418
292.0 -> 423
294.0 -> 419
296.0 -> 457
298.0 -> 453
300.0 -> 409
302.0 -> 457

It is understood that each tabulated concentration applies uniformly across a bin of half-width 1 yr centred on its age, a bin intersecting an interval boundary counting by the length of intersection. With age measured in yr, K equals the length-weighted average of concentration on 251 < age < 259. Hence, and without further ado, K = 459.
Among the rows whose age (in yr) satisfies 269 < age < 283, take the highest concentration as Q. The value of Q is 477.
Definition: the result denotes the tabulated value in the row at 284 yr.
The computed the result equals 445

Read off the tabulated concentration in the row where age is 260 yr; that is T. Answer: 466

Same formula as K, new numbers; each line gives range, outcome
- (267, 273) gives 470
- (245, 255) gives 462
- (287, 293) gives 420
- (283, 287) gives 434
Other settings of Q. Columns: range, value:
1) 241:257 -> 489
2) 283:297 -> 457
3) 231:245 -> 487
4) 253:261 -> 484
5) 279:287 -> 446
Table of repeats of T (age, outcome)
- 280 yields 446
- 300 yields 409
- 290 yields 418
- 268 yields 466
